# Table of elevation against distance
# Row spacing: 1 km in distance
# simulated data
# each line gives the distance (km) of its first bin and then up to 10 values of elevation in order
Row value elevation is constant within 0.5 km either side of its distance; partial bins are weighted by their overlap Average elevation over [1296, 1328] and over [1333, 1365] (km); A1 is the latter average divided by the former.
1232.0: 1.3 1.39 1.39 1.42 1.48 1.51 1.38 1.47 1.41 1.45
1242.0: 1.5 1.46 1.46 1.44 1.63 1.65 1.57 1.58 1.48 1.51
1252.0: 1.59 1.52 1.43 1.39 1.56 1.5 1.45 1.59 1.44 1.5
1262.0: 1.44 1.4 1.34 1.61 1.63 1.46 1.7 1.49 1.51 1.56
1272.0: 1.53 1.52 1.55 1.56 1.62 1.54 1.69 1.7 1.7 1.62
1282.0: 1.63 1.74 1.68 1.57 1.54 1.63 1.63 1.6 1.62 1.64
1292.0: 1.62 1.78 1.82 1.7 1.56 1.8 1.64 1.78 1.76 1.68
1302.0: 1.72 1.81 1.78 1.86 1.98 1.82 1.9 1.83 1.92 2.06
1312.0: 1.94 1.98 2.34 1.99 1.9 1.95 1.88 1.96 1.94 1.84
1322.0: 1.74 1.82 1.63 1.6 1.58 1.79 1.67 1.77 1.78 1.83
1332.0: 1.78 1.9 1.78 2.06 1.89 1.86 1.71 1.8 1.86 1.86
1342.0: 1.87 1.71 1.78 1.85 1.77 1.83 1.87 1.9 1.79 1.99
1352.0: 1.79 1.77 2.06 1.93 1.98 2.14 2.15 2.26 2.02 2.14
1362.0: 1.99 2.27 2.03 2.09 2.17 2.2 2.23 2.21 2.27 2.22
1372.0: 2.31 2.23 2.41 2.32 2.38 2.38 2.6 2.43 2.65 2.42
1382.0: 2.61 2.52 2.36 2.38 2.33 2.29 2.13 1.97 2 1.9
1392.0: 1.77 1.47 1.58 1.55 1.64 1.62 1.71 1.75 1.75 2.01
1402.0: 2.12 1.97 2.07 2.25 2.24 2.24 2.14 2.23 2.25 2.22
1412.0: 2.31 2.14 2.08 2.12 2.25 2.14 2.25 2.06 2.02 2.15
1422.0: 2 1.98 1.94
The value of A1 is 1.05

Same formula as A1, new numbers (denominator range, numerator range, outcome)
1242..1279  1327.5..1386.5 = 1.36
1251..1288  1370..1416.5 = 1.38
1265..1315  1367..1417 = 1.25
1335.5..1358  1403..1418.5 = 1.17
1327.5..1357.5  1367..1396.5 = 1.18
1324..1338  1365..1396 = 1.23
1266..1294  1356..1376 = 1.36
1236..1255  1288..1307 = 1.15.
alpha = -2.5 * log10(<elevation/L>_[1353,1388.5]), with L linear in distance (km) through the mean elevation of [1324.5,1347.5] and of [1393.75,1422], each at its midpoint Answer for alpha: -0.18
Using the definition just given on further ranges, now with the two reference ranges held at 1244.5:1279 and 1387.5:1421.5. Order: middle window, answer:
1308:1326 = -0.11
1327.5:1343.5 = -0.03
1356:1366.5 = -0.14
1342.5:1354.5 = -0.01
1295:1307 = -0.06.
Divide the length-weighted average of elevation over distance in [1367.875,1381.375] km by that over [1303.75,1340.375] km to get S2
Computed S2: 1.27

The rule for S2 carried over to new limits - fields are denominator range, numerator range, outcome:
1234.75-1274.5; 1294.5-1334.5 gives 1.21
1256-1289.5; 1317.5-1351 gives 1.16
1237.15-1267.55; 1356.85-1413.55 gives 1.43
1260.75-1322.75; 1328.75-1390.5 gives 1.21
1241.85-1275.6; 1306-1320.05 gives 1.29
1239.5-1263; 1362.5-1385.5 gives 1.56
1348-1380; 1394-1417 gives 0.94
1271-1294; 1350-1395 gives 1.33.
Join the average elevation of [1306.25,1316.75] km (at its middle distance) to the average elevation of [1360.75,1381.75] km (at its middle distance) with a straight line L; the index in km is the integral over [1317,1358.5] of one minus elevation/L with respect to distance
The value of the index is 5.2 km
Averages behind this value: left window 1.97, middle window 1.84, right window 2.29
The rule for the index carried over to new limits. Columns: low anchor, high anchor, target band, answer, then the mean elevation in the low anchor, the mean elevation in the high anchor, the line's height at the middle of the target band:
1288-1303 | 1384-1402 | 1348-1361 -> -1.2 km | 1.7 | 1.89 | 1.82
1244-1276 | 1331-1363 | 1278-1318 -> -1.9 km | 1.52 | 1.91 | 1.69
